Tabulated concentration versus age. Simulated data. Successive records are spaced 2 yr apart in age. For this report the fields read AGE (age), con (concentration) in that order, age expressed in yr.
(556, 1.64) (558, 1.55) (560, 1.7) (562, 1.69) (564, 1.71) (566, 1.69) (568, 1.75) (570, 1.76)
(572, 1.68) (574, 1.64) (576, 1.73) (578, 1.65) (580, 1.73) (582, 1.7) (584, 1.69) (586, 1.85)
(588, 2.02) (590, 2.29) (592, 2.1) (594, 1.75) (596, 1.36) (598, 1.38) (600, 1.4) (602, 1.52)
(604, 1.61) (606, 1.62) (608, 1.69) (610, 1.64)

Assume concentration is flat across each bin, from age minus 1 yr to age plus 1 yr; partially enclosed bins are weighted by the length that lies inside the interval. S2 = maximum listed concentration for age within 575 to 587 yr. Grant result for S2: 1.85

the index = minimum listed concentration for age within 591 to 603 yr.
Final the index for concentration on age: 1.36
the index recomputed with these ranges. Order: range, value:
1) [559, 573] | 1.68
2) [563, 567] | 1.69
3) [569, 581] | 1.64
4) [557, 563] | 1.55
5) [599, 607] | 1.4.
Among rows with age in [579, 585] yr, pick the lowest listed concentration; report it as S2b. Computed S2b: 1.69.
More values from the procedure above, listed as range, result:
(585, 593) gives 1.85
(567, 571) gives 1.75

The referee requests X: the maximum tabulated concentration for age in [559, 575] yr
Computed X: 1.76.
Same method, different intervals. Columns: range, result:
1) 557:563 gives 1.7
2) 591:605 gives 2.1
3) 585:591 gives 2.29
